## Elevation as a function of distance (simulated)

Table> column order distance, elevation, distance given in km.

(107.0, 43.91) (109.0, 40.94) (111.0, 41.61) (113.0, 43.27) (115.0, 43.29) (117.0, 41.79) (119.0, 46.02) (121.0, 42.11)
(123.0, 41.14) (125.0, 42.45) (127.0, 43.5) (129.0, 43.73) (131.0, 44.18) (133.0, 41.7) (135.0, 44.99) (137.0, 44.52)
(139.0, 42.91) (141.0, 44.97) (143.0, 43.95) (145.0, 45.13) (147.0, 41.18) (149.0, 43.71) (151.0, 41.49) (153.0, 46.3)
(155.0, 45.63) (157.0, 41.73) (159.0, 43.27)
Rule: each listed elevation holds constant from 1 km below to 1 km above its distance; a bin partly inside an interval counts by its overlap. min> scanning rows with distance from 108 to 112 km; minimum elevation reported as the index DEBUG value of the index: 40.94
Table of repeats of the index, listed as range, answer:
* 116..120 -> 41.79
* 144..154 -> 41.18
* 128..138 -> 41.7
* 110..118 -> 41.61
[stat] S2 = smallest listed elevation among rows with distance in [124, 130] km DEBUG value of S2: 42.45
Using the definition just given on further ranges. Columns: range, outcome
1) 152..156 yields 45.63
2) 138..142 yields 42.91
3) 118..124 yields 41.14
